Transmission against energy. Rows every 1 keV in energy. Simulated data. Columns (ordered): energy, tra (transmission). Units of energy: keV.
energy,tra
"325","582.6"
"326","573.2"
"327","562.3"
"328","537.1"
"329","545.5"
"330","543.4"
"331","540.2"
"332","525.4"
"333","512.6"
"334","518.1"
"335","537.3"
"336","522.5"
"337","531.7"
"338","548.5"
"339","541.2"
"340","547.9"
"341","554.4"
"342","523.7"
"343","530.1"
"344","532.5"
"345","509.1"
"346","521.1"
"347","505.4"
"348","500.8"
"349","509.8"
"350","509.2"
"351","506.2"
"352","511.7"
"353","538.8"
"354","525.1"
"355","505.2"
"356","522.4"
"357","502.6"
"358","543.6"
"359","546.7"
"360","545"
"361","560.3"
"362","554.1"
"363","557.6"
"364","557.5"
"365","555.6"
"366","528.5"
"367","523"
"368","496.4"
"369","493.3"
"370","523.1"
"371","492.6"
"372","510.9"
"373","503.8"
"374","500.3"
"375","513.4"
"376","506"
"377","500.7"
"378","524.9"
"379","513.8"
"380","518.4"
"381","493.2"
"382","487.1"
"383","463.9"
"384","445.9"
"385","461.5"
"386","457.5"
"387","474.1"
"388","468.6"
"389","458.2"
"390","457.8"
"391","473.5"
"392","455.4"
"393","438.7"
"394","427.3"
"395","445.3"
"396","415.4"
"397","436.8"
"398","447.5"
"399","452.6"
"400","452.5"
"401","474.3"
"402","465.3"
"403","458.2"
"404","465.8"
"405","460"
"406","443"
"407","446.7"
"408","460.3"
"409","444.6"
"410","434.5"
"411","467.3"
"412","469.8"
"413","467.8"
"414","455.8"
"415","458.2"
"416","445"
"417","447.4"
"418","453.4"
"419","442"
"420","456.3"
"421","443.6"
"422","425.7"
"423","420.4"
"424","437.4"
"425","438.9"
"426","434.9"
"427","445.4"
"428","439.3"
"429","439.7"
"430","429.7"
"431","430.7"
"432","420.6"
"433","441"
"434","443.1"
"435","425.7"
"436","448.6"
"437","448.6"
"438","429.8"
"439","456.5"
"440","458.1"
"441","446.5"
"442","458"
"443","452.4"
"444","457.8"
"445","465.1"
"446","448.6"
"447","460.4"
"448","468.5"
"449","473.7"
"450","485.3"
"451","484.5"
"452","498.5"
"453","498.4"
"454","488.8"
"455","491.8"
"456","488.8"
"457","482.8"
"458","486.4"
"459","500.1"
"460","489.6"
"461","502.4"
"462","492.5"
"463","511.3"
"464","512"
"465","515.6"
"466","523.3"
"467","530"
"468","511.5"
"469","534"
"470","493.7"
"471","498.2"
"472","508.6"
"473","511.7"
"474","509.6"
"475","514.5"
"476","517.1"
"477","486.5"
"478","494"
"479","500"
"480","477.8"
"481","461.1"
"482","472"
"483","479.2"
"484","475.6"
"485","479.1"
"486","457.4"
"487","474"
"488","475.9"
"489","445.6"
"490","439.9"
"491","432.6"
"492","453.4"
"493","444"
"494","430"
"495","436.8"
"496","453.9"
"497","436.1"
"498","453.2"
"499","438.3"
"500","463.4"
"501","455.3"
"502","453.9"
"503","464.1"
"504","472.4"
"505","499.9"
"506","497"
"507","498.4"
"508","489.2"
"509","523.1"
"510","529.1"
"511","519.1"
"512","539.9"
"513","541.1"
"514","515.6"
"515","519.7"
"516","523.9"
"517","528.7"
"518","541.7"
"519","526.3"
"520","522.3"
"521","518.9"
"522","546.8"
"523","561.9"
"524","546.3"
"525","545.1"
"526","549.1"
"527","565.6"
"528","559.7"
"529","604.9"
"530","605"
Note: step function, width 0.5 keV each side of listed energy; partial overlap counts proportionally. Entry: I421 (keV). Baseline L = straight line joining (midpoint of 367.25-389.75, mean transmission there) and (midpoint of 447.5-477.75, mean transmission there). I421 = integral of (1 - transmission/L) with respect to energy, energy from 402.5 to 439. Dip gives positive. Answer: 3.73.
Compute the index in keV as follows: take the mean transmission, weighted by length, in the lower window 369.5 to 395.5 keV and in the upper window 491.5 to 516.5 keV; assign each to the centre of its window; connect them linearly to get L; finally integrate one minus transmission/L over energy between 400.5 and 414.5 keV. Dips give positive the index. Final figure 0.7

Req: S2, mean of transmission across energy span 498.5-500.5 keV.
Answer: 451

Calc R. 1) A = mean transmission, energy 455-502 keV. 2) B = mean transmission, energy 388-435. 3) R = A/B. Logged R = 1.1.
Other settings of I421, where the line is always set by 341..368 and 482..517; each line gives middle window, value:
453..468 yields -0.32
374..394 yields 1.50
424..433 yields 1.20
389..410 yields 2.52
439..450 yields 0.81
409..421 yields 1.26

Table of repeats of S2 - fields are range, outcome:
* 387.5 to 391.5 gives 465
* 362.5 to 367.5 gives 544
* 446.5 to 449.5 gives 468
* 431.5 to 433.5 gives 431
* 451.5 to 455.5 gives 494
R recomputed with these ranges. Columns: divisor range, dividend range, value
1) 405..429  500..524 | 1.15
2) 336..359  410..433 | 0.85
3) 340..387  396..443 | 0.87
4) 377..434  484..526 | 1.08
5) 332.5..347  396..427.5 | 0.85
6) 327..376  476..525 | 0.93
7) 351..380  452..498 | 0.93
